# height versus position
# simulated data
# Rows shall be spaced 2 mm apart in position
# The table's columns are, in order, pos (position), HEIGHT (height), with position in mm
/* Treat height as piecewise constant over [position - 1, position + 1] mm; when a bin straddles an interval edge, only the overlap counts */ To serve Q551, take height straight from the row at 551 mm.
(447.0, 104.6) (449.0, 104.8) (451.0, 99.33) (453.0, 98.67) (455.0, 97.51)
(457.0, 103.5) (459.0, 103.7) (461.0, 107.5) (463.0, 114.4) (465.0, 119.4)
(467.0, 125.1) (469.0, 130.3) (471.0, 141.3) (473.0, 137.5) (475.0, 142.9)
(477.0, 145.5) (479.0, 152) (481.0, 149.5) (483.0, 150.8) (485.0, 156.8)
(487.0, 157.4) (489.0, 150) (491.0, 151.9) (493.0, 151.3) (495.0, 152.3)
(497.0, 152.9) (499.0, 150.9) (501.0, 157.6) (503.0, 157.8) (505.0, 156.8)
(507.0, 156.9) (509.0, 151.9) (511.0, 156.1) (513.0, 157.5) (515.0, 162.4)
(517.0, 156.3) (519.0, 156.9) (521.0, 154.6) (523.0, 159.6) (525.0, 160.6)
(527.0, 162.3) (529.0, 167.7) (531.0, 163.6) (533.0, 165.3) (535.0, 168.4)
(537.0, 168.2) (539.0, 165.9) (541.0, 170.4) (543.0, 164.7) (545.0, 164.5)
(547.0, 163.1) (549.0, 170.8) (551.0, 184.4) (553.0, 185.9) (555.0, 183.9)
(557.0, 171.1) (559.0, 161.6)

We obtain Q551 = 184.4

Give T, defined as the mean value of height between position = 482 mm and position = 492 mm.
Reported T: 153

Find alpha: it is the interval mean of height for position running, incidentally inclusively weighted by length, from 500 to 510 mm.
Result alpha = 156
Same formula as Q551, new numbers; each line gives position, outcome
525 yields 160.6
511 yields 156.1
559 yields 161.6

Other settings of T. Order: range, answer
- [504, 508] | 157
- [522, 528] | 161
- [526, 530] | 165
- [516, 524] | 157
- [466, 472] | 132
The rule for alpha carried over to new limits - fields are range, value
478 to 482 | 151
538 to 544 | 167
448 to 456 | 100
